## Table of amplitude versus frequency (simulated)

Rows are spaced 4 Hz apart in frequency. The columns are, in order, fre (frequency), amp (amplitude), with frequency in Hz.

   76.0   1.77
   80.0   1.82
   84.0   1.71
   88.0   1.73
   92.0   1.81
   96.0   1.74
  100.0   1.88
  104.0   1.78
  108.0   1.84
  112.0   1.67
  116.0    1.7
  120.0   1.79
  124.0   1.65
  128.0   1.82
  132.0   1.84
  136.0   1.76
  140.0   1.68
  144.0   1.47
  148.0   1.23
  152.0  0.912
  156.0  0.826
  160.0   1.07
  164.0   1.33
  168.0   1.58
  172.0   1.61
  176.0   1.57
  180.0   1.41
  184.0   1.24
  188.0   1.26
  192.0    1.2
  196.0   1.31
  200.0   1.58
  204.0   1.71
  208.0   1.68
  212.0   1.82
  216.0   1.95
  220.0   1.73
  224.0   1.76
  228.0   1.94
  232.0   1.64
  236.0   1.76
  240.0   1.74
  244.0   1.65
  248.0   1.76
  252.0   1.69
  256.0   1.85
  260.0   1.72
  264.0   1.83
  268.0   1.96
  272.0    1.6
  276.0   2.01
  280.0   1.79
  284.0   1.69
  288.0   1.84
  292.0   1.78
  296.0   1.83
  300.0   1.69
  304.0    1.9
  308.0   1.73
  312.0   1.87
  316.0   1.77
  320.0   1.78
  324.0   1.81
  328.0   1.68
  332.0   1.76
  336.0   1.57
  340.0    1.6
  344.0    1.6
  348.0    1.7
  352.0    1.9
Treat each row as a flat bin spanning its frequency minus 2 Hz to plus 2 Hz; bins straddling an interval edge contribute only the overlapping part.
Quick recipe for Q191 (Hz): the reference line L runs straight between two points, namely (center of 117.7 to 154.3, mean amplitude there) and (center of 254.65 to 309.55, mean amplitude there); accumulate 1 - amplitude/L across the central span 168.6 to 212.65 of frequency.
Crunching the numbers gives 4.6 Hz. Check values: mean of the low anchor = 1.57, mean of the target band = 1.48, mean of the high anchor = 1.8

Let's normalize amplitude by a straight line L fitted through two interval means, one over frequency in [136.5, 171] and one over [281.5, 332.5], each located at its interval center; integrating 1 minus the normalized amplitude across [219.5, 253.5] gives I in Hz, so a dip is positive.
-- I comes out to -4.1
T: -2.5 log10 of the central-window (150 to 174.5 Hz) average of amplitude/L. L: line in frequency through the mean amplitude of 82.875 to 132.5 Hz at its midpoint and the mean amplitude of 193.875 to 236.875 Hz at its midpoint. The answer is 0.38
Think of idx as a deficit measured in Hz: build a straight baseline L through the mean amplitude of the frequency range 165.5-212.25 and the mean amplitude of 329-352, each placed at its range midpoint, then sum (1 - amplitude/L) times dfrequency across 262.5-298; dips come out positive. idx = -4.87 Hz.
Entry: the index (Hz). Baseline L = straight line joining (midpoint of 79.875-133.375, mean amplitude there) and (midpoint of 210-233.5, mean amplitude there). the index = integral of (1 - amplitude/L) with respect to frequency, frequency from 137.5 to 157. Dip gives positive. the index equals 5.7 Hz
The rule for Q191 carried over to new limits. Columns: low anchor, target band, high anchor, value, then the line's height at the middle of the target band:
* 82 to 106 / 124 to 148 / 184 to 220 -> 0.3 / 1.69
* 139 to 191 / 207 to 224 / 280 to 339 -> -3.8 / 1.47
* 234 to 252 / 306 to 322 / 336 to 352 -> -1.0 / 1.68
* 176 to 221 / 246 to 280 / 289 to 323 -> -2.2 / 1.69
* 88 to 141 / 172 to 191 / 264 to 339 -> 4.1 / 1.77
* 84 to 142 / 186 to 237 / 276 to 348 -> 3.4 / 1.76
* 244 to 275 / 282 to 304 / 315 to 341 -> -0.4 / 1.74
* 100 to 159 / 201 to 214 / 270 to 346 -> -0.6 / 1.65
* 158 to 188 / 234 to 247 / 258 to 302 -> -0.6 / 1.65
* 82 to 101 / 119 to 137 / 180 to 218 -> -0.9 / 1.68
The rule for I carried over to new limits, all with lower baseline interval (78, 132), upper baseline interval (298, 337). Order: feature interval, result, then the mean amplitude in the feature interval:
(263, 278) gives -0.8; 1.85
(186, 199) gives 3.6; 1.28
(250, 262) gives 0.1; 1.75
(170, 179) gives 1.0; 1.57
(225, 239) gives -0.1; 1.78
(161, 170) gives 1.8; 1.41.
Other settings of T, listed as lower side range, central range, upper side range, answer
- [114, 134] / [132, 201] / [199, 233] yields 0.277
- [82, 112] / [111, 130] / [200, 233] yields 0.029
